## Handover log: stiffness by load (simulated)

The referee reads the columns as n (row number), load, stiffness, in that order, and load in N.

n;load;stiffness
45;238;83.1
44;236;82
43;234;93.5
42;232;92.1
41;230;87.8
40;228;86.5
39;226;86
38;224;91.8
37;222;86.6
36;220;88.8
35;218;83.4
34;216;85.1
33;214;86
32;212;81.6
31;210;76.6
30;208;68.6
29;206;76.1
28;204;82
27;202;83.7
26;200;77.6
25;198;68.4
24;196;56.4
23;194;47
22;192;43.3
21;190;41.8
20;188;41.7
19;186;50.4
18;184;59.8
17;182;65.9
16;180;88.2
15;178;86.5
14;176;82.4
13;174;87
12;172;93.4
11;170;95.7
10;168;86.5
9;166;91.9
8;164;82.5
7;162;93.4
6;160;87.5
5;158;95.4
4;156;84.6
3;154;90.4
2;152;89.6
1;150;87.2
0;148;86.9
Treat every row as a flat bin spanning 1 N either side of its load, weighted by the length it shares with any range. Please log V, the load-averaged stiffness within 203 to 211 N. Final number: 75.8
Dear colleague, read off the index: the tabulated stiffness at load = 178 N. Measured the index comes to 86.5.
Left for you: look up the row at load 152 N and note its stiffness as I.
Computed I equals 89.6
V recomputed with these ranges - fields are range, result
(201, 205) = 82.8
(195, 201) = 67.5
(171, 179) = 87.3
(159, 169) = 88.4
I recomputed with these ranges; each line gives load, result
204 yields 82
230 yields 87.8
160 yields 87.5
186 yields 50.4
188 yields 41.7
